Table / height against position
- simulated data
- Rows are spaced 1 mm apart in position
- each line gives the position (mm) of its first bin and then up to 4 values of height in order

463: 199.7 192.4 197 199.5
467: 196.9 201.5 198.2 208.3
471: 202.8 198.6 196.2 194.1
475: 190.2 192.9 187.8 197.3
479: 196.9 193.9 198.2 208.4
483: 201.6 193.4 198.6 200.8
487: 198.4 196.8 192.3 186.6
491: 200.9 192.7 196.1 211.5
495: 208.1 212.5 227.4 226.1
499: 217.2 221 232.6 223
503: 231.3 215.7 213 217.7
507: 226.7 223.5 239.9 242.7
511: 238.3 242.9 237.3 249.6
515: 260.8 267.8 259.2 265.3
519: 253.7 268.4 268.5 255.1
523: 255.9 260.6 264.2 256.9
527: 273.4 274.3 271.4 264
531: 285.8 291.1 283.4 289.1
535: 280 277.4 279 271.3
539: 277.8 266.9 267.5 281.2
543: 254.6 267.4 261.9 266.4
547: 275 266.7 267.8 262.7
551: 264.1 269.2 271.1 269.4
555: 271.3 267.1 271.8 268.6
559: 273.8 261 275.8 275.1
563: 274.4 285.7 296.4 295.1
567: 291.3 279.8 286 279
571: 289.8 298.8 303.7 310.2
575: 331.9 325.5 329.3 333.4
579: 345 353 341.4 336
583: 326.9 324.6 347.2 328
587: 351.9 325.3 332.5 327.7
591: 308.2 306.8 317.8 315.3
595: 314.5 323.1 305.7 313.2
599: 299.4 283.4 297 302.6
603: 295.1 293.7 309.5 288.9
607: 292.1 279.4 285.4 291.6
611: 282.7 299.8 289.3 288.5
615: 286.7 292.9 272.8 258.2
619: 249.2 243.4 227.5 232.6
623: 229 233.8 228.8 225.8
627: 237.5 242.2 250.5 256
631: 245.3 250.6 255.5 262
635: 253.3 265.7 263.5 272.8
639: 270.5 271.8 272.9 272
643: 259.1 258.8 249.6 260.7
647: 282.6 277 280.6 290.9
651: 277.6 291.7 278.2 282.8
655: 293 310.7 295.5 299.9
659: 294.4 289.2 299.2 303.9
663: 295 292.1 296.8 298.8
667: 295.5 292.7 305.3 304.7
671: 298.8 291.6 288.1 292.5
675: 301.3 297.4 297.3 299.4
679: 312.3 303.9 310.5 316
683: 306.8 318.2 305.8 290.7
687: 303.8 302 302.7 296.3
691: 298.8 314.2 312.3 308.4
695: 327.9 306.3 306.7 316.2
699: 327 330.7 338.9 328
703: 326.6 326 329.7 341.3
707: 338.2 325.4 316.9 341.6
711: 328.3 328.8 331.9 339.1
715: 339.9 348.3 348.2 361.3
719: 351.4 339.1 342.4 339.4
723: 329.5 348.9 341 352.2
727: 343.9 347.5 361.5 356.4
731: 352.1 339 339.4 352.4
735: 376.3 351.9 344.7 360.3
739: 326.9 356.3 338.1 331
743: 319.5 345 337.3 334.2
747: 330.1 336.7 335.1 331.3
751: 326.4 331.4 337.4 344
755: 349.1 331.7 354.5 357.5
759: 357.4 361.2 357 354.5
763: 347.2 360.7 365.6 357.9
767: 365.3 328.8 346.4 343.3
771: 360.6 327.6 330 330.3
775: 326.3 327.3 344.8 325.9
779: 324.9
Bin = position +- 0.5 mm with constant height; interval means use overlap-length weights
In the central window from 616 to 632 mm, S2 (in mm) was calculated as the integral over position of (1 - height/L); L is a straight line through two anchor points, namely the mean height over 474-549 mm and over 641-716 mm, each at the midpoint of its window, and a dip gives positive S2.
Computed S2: 2.2 mm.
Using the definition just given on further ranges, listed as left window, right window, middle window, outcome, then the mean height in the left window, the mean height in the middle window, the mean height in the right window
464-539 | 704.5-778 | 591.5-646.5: 2.12 mm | 229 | 273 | 343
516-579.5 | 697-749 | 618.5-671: 7.03 mm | 279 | 271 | 340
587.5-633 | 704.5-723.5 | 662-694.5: 1.69 mm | 280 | 302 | 338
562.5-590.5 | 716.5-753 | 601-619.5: 2.01 mm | 316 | 287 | 343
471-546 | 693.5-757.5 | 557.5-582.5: -3.48 mm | 235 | 302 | 338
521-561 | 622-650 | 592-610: -2.69 mm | 270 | 301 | 257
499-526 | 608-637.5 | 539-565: -2.21 mm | 243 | 270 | 259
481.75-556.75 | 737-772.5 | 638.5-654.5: 1.37 mm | 246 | 274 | 344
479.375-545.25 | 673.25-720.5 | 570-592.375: -4.59 mm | 240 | 325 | 320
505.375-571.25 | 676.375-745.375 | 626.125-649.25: 3.26 mm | 267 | 261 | 330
